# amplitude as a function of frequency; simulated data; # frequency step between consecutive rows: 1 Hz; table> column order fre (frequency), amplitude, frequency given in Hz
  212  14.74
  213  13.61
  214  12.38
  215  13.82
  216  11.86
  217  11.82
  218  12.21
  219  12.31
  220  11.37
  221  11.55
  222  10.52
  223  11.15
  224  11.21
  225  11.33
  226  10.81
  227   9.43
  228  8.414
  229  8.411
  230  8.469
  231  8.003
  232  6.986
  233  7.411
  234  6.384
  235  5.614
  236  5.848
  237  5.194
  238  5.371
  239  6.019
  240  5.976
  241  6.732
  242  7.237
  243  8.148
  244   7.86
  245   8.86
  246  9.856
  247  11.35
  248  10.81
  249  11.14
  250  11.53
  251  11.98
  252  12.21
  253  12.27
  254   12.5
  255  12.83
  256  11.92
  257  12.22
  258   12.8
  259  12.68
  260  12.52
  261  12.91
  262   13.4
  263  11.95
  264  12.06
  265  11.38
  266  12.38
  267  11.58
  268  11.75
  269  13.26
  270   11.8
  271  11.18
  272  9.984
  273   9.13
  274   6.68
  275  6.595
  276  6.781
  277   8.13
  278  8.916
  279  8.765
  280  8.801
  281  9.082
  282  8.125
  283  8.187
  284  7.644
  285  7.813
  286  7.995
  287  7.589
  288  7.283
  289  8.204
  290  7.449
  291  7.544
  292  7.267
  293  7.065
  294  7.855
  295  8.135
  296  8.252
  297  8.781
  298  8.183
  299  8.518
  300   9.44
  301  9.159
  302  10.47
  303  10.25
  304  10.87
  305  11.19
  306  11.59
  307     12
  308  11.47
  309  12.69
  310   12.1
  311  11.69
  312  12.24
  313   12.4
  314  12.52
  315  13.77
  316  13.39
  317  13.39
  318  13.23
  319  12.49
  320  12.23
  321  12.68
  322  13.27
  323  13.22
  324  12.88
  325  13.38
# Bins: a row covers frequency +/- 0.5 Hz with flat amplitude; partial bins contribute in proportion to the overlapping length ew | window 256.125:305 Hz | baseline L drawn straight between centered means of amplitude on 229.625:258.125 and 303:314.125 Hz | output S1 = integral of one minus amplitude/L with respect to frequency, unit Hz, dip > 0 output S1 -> 4.2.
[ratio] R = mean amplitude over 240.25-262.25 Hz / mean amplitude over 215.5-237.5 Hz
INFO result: 1.2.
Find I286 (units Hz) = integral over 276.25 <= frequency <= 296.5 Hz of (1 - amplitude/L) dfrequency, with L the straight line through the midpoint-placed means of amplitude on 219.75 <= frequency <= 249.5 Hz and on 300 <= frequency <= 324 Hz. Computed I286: 5.4 Hz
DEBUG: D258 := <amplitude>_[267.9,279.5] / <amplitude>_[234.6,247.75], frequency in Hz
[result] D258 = 1.28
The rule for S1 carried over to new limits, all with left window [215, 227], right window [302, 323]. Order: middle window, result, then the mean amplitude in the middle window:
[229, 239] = 4.3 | 6.65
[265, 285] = 4.2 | 9.42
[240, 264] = 1.5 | 11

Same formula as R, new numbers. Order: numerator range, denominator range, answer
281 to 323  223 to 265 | 1.04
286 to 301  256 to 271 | 0.65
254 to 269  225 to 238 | 1.62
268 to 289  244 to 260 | 0.76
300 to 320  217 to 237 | 1.28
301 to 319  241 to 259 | 1.11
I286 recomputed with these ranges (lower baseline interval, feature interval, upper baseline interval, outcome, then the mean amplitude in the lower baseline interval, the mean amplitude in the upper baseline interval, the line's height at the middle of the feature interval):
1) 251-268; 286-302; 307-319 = 5.6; 12.3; 12.6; 12.5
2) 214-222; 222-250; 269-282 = 6.8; 12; 8.96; 11.1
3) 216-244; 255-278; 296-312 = -3.5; 8.71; 10.5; 9.61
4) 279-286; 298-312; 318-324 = 0.2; 8.29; 12.8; 10.9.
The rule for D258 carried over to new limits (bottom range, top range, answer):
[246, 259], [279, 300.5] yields 0.68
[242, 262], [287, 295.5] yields 0.67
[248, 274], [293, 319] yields 0.92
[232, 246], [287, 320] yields 1.52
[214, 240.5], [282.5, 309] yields 0.97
